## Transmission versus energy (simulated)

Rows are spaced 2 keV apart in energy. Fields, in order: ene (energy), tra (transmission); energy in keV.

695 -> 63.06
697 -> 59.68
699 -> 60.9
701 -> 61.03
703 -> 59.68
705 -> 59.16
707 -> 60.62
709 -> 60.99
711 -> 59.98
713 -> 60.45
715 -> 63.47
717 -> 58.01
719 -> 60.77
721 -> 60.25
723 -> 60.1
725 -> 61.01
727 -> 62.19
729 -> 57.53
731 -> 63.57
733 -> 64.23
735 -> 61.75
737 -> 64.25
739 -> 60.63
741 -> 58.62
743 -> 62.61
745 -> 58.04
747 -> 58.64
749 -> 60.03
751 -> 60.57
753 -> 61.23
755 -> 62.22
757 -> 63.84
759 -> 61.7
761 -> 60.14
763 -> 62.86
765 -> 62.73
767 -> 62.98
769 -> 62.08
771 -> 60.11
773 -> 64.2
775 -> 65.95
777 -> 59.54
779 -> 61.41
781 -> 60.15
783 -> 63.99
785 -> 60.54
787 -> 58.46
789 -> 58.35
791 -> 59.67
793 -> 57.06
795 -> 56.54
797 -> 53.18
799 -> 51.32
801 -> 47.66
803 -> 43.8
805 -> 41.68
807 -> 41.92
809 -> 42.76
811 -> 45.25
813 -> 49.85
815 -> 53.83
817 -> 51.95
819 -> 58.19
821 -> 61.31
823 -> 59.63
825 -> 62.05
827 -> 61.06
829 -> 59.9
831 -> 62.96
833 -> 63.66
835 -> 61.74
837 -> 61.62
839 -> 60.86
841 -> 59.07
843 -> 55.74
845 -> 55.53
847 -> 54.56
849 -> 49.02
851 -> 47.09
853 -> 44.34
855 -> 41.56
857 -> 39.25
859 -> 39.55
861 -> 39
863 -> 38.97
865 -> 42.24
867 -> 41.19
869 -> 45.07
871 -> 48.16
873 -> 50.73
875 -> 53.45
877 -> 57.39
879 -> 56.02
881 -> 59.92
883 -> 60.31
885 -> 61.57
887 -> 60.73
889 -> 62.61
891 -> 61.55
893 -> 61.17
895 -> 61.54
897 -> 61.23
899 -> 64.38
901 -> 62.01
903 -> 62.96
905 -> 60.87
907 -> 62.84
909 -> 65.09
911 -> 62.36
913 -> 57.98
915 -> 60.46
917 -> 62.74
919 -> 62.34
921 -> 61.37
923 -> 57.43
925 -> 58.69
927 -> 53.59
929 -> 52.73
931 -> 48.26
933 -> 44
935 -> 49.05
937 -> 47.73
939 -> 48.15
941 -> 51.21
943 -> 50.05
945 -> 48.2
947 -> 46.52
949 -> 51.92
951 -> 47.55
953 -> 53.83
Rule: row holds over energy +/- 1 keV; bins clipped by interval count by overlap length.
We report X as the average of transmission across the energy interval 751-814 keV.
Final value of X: 56.9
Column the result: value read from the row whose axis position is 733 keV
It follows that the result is 64.23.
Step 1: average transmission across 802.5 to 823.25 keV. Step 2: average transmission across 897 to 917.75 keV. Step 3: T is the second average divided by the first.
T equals 1.25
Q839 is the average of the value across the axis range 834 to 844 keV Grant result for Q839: 59.8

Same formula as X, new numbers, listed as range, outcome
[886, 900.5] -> 61.9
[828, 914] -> 55.3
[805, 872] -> 51.3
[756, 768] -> 62.4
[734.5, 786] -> 61.6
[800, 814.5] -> 45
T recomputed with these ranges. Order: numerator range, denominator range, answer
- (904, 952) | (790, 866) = 1.05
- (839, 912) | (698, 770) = 0.89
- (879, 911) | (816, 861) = 1.13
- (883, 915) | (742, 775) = 1.00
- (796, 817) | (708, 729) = 0.78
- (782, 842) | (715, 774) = 0.91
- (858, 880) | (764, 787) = 0.75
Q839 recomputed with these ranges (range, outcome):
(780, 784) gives 62.1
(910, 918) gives 60.9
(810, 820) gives 51.8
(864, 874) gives 45.5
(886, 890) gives 61.7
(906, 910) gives 64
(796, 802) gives 50.7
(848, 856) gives 45.5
